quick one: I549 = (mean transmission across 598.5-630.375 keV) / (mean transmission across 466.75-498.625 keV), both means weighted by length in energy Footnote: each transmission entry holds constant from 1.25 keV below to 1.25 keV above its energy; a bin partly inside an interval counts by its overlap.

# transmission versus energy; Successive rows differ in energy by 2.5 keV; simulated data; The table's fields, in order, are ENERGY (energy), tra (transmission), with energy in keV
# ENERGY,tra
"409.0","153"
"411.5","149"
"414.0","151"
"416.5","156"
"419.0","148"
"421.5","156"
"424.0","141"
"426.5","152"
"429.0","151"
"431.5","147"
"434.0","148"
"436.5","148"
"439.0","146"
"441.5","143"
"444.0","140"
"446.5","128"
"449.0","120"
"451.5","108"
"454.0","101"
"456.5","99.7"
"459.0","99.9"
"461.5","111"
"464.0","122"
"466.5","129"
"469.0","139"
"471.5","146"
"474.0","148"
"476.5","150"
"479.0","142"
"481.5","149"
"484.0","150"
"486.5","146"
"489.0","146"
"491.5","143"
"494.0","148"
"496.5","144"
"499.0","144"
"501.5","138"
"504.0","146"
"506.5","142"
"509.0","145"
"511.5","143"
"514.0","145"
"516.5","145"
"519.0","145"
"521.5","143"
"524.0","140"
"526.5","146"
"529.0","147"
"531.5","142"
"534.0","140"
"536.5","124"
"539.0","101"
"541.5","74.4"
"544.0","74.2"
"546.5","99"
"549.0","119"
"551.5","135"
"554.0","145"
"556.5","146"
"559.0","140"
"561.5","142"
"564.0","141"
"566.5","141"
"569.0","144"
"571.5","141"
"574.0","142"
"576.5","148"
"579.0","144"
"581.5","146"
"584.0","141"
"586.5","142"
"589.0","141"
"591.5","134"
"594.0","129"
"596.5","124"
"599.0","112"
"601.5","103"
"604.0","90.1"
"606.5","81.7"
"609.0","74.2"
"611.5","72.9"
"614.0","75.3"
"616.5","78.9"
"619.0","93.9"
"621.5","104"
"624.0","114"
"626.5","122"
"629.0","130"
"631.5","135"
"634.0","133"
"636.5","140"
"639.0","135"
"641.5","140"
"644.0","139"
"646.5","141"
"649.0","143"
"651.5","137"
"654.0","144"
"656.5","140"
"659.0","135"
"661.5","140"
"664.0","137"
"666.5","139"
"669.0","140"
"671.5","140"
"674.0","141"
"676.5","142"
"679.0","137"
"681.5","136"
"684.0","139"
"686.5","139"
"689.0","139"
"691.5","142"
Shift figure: 0.66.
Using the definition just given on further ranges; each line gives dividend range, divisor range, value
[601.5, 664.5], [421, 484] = 0.88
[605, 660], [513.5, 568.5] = 0.91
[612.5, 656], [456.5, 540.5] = 0.90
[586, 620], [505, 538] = 0.73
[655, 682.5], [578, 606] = 1.10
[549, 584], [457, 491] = 1.04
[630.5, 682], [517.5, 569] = 1.07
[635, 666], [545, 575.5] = 1.02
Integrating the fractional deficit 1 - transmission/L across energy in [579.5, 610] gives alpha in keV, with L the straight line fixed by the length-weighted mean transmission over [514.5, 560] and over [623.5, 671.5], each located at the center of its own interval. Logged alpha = 3.1 keV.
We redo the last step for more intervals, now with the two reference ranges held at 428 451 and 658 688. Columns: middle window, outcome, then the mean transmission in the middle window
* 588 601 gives 1.20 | 126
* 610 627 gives 5.64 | 92.9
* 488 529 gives -1.28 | 144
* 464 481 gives -0.16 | 141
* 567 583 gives -0.54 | 144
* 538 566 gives 3.81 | 120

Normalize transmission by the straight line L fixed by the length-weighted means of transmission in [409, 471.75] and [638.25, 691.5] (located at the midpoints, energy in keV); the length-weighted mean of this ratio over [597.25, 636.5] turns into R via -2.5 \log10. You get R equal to 0.32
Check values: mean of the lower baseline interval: 135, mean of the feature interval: 103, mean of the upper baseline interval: 139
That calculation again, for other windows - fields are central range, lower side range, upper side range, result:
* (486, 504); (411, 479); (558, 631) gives -0.10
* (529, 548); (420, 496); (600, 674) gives 0.17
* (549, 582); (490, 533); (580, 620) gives -0.16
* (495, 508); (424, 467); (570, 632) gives -0.15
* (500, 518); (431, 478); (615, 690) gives -0.10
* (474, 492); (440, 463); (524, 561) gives -0.22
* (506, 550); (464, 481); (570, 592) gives 0.11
